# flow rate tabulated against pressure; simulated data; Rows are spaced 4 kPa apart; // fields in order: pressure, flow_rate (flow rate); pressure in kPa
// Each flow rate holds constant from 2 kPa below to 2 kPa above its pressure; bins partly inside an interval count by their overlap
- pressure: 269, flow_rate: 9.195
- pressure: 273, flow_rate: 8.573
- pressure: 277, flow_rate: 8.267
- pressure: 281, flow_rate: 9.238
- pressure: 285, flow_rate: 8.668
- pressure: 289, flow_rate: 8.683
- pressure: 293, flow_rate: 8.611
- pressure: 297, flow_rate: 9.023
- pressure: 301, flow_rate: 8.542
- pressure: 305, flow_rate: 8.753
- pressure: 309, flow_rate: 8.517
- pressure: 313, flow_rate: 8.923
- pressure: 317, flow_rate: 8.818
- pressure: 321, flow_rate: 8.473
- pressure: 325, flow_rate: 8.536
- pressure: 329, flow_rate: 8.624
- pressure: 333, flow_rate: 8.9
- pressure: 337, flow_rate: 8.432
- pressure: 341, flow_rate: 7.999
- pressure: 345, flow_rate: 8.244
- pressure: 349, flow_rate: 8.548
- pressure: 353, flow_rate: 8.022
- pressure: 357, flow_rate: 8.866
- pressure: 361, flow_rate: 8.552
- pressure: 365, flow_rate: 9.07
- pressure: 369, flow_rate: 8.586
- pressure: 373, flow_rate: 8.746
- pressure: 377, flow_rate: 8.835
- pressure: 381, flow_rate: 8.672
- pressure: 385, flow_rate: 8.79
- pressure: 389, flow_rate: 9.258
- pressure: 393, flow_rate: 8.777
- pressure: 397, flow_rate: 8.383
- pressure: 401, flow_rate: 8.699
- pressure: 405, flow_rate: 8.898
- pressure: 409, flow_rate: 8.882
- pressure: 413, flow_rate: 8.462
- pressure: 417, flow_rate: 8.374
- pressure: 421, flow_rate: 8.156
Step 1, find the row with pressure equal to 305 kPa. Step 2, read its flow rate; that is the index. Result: 8.753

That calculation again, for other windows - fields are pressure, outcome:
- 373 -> 8.746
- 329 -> 8.624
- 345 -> 8.244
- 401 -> 8.699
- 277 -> 8.267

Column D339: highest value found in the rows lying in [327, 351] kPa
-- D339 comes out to 8.9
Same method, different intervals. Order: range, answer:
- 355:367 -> 9.07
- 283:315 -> 9.023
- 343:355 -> 8.548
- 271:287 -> 9.238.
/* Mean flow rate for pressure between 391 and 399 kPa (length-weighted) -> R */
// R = 8.58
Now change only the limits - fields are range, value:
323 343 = 8.5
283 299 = 8.75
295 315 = 8.75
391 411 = 8.73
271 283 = 8.69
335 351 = 8.31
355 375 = 8.76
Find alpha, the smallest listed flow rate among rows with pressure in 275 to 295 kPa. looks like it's 8.267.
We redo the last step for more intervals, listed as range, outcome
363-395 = 8.586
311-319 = 8.818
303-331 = 8.473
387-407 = 8.383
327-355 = 7.999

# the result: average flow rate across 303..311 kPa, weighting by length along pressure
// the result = 8.63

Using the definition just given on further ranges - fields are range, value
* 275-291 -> 8.71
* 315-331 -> 8.61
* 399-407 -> 8.8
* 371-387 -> 8.76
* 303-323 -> 8.7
